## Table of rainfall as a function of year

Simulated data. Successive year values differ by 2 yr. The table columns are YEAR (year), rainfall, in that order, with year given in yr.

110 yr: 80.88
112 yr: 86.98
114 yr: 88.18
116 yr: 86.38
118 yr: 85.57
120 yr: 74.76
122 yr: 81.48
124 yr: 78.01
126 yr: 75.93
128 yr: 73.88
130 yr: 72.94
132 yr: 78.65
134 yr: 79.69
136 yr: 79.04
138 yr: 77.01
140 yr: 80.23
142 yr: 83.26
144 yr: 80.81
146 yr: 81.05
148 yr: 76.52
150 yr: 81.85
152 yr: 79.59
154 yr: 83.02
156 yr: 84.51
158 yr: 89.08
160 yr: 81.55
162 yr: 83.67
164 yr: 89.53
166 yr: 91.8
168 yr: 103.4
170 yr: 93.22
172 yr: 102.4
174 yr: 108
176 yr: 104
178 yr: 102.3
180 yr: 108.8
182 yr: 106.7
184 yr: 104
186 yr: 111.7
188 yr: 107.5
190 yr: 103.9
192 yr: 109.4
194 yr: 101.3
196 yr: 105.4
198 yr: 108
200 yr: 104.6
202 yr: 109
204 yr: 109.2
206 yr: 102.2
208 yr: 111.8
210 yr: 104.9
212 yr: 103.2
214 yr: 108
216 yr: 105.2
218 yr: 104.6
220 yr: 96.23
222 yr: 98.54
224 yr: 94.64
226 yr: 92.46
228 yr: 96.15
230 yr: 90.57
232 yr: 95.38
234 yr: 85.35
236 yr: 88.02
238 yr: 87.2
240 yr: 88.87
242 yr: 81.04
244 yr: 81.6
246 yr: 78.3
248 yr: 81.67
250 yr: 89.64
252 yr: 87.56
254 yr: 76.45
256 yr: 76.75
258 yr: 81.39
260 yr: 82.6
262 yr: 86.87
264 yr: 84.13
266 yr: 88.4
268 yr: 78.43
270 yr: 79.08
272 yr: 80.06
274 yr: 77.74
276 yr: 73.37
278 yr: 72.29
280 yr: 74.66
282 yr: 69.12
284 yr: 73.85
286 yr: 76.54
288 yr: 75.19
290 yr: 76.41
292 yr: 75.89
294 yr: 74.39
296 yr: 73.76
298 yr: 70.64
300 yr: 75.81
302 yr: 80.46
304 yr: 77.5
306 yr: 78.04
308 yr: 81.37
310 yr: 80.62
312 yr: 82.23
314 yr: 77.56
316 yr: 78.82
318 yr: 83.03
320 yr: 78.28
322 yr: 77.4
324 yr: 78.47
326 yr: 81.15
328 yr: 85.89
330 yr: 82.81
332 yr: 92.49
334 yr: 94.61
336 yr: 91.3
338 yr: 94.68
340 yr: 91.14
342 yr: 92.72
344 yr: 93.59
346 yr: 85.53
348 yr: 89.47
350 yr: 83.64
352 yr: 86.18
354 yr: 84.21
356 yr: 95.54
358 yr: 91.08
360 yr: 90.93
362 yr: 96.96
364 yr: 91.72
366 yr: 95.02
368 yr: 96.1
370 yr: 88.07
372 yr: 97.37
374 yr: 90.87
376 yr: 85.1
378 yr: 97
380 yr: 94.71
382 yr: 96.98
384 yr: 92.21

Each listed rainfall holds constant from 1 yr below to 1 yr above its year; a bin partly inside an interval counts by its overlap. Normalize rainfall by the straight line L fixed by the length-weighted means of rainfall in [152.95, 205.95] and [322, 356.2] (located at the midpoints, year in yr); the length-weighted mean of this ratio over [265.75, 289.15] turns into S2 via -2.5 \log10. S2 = 0.21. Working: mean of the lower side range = 100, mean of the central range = 76.2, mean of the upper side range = 87.9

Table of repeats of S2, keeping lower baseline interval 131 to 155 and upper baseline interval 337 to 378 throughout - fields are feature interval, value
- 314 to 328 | 0.121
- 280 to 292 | 0.176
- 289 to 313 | 0.144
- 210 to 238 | -0.151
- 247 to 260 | 0.045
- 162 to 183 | -0.223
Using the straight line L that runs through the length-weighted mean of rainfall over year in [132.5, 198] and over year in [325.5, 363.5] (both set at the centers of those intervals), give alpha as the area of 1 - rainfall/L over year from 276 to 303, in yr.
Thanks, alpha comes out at 4.9 yr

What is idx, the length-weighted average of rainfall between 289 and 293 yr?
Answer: 76.2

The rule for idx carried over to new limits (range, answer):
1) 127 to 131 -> 73.4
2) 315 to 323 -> 79.4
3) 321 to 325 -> 77.9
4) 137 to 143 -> 80.2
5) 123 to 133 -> 75.9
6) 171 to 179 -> 104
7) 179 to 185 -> 106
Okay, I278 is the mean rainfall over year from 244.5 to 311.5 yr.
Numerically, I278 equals 78.5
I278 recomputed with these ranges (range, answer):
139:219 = 97.7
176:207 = 106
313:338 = 83.9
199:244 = 97.7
